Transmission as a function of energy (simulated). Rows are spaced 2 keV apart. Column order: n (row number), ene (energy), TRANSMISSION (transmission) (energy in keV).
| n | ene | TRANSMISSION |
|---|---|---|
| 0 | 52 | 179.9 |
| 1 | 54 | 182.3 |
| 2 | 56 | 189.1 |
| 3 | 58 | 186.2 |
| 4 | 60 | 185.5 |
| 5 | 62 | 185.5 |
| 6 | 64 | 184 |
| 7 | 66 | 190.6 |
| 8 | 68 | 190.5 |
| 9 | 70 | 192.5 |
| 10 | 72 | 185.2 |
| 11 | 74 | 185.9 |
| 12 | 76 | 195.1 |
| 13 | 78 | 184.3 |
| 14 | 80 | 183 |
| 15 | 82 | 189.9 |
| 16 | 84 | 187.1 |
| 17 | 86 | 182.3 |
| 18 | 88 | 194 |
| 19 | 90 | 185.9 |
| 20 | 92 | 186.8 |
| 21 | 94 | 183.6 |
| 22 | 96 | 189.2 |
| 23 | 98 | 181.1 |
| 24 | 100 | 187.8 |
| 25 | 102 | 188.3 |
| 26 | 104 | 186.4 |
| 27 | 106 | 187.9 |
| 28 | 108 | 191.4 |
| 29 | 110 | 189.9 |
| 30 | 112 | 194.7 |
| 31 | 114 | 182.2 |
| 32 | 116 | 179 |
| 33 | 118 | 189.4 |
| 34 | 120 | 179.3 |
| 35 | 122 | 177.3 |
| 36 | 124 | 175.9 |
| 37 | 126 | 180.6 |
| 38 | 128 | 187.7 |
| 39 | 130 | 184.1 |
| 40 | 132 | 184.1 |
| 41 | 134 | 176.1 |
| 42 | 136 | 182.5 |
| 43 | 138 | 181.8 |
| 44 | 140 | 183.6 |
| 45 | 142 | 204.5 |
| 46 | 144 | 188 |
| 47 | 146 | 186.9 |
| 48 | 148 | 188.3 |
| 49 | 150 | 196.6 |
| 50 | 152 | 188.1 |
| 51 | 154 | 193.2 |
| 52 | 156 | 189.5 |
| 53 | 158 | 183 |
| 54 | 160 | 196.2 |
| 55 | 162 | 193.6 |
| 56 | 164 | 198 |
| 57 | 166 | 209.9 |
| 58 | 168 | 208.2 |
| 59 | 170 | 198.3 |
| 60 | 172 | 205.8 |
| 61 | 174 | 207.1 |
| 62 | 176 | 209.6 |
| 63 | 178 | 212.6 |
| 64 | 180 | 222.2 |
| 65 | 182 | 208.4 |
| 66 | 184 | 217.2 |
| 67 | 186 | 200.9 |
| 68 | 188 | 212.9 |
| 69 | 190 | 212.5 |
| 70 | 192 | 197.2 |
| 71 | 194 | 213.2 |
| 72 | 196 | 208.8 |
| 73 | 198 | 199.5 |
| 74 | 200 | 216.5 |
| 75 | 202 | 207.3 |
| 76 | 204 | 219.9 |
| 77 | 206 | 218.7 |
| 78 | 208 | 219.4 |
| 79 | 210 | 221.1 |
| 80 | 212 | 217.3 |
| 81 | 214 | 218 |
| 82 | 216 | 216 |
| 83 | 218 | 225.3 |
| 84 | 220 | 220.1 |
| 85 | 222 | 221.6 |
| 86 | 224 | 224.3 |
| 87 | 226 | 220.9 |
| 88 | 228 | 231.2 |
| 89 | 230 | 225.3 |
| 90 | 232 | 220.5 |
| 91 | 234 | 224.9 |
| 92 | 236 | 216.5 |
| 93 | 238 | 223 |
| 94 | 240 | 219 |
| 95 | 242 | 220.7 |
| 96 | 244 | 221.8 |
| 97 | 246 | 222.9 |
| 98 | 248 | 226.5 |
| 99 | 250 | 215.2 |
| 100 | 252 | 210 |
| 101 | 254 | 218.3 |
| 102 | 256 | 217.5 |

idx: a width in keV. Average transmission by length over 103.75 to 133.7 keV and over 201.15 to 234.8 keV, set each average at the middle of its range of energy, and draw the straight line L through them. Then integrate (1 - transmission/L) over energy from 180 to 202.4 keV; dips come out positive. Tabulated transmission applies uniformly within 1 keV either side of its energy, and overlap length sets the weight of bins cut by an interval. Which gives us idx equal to 0.2 keV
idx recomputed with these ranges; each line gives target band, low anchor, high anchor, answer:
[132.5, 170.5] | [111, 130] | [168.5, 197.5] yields 0.8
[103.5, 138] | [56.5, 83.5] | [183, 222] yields 2.4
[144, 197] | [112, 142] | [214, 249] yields -0.7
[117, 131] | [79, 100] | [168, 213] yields 0.9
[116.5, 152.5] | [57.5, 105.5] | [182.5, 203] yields 2.2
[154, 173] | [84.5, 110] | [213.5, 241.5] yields 0.7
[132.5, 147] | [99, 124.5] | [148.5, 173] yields 0.4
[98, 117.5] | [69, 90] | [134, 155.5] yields 0.1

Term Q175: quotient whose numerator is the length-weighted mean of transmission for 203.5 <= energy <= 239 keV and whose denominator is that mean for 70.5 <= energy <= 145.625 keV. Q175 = 1.2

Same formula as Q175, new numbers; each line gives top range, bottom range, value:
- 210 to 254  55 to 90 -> 1.18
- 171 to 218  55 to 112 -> 1.13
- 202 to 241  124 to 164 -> 1.18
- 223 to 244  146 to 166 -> 1.16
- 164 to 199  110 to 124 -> 1.13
